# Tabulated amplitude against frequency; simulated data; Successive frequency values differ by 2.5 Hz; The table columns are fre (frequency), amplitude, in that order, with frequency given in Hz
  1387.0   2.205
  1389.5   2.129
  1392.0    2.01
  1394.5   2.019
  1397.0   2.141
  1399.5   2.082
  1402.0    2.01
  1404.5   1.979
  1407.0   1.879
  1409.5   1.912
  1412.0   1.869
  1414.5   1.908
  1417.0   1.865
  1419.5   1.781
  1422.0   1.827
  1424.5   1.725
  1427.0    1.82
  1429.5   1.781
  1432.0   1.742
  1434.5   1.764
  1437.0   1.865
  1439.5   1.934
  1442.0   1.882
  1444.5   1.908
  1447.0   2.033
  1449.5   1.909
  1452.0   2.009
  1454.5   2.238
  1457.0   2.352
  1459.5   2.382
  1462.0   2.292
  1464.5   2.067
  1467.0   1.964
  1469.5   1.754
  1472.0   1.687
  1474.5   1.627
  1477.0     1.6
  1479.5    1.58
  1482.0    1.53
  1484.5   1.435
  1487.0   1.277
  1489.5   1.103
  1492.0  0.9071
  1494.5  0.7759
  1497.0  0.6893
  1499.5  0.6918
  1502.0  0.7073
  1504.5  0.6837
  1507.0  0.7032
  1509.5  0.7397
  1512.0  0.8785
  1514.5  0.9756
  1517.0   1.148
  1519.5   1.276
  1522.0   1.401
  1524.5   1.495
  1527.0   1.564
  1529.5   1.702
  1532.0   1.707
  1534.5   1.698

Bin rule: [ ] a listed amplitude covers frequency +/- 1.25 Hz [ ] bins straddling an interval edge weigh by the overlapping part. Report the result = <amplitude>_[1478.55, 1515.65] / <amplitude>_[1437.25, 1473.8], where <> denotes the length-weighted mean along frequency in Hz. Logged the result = 0.48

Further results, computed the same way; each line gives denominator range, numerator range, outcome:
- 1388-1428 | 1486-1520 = 0.46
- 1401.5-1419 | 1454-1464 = 1.21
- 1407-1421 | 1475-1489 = 0.79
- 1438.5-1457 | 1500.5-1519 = 0.42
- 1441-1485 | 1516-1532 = 0.76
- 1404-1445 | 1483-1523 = 0.52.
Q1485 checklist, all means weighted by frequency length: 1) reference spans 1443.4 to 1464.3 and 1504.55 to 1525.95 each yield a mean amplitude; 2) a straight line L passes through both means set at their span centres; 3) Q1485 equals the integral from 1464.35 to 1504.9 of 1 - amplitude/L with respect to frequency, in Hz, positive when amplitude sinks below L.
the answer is 8.7 Hz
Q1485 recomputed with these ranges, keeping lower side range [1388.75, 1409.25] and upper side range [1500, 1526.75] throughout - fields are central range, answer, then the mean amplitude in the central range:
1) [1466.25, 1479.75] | -3.25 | 1.7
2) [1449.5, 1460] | -4.58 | 2.2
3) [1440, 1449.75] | -1.92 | 1.94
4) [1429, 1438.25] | -0.39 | 1.79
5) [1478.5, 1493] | -0.52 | 1.31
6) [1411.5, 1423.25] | 0.08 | 1.85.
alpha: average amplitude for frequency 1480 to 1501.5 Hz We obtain 1.06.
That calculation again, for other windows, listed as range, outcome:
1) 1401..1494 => 1.81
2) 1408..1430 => 1.83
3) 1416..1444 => 1.82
